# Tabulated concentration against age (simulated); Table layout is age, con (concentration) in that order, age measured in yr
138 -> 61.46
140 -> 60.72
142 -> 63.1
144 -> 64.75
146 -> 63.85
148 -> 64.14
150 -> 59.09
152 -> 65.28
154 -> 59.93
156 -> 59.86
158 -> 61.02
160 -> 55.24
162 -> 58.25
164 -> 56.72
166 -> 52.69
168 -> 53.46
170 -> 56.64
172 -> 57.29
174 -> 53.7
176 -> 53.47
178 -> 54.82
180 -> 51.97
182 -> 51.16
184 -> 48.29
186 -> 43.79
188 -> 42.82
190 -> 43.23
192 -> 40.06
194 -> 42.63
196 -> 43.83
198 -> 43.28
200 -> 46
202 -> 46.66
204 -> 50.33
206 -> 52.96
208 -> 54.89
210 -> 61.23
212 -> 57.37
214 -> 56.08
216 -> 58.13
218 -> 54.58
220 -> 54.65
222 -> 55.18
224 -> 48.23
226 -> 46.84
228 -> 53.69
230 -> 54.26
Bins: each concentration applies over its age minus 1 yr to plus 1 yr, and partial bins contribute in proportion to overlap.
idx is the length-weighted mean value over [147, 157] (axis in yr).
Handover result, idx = 61.7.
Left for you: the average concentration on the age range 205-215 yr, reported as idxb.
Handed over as 56.5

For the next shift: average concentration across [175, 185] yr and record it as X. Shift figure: 51.9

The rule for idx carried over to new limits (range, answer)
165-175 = 54.8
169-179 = 55.2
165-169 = 53.1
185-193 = 42.5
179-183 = 51.6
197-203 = 45.3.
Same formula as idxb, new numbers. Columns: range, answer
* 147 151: 61.6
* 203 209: 52.7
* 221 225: 51.7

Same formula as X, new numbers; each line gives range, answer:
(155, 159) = 60.4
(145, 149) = 64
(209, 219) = 57.5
